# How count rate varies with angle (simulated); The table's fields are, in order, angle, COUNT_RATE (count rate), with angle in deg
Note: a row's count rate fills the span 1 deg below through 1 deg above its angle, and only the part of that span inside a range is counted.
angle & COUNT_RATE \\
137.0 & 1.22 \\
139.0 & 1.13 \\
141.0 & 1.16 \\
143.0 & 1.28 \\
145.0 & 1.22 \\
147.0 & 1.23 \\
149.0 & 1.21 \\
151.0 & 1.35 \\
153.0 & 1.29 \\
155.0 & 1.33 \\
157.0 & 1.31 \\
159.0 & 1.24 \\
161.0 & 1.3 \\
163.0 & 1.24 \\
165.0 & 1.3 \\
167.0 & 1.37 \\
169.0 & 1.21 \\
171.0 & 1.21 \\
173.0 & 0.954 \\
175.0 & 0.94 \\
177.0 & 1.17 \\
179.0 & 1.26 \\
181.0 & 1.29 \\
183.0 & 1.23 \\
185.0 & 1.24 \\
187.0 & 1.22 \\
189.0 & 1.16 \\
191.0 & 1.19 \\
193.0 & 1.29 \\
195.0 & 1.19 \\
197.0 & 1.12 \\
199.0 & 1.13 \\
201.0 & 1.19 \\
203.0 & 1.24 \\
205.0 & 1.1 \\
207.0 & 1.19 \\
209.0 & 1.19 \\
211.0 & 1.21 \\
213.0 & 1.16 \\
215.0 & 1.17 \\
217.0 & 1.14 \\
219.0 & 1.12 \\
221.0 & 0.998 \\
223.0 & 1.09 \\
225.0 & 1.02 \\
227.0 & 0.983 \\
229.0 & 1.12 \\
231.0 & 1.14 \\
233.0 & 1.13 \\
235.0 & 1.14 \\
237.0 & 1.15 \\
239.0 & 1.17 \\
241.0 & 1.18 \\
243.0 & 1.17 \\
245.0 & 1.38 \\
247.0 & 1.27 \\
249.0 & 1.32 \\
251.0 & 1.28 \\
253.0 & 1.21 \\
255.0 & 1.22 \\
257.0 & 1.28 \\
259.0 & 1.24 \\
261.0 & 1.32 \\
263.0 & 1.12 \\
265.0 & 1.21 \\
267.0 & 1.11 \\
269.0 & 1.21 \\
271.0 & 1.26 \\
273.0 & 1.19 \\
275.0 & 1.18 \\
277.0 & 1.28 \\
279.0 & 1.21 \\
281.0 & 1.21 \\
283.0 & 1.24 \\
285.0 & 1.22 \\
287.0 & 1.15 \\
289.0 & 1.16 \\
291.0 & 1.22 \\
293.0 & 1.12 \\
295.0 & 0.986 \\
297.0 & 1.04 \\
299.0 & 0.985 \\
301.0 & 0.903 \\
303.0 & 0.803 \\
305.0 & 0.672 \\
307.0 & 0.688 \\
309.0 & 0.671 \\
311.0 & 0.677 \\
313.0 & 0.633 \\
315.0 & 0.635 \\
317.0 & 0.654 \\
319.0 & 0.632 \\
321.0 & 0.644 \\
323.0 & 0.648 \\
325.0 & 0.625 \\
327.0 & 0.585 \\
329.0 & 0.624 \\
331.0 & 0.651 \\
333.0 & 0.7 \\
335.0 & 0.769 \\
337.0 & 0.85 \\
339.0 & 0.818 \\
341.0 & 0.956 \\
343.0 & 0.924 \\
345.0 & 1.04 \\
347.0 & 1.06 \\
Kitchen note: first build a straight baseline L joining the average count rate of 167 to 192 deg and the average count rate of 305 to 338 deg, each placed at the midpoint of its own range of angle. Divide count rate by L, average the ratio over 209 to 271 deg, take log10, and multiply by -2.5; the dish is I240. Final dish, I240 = -0.23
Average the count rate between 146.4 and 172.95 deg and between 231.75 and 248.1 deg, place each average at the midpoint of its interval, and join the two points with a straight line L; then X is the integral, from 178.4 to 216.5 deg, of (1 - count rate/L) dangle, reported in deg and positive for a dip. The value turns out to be 1.14 deg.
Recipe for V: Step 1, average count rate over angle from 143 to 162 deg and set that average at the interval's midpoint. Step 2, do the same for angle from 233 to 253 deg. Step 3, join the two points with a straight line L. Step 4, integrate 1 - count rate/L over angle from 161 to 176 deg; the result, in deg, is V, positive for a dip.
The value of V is 1.0 deg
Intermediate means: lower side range 1.28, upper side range 1.22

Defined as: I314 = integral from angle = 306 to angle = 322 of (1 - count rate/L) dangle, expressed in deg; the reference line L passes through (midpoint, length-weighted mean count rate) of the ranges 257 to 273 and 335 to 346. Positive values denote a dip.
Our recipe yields 5.7 deg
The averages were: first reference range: 1.21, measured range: 0.654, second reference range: 0.904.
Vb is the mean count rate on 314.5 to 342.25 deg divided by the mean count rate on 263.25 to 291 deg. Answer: 0.59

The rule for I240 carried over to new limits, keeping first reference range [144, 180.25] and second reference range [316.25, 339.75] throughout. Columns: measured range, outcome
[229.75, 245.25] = -0.194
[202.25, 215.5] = -0.100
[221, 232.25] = -0.051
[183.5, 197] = -0.066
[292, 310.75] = -0.124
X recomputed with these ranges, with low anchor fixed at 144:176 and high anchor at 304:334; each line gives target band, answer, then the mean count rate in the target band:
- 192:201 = -0.7 deg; 1.18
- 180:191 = -0.8 deg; 1.22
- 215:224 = -0.7 deg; 1.1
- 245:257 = -5.0 deg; 1.27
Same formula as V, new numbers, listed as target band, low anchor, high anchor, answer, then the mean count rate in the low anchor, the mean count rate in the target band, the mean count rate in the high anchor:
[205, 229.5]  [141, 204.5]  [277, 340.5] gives -0.26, 1.22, 1.12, 0.86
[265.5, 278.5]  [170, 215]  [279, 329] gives -3.38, 1.18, 1.21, 0.869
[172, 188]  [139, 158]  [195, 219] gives 0.59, 1.26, 1.16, 1.17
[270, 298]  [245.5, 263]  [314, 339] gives -4.31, 1.26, 1.18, 0.674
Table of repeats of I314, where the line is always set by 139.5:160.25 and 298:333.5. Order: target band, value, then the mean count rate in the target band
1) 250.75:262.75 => -4.8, 1.25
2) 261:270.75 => -3.7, 1.19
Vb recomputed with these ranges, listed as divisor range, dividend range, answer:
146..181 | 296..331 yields 0.58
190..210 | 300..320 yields 0.59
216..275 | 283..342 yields 0.70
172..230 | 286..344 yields 0.70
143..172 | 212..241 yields 0.87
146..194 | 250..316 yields 0.87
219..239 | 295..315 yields 0.72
